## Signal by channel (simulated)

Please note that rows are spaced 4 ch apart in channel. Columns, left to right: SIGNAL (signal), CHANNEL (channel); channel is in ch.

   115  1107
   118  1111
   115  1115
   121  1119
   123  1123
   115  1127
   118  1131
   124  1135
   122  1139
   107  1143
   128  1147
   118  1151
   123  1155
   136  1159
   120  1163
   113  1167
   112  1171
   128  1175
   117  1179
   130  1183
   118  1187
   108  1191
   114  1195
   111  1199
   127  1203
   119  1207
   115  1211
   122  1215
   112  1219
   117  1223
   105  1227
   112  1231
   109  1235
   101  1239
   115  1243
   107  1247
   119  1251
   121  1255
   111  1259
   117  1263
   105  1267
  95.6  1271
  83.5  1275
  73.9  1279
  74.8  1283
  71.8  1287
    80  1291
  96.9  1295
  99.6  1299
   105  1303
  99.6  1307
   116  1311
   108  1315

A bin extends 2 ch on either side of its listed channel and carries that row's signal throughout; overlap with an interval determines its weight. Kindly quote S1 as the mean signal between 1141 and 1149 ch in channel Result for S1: 118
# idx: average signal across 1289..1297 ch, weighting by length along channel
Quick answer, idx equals 88.5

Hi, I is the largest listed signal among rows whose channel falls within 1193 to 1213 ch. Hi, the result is 127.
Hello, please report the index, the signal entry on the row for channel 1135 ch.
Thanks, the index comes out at 124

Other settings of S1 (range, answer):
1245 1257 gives 116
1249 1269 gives 115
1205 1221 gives 117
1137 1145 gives 114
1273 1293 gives 76.8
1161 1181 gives 118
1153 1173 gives 121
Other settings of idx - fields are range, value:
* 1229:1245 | 109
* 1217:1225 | 114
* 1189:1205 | 115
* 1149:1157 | 120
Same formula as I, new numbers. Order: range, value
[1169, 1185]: 130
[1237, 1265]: 121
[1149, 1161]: 136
